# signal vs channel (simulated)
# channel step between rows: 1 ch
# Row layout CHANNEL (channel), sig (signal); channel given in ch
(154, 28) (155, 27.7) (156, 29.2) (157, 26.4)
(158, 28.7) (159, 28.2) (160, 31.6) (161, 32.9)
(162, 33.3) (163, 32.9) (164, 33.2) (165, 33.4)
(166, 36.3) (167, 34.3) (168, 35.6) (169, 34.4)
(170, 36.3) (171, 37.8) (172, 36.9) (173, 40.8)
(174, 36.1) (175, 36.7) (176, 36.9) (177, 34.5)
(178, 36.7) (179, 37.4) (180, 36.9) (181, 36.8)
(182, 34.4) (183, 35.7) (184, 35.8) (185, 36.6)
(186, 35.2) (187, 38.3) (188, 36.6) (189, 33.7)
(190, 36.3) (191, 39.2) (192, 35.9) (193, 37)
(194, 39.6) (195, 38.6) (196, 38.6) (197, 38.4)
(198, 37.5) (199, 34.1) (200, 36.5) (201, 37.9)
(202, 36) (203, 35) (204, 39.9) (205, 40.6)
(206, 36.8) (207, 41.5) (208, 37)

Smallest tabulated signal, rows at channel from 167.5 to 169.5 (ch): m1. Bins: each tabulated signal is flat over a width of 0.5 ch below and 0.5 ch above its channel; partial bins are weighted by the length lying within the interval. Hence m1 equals 34.4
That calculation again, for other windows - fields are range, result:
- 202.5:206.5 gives 35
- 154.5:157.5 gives 26.4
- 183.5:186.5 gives 35.2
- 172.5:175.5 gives 36.1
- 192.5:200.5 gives 34.1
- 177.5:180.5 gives 36.7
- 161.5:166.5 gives 32.9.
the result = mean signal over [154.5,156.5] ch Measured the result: 28.4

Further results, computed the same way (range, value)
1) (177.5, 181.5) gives 36.9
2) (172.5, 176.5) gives 37.6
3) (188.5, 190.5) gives 35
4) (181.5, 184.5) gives 35.3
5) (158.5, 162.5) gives 31.5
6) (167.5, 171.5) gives 36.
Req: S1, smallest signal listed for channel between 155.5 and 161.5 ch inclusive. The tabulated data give 26.4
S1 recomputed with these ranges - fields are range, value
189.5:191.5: 36.3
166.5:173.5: 34.3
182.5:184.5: 35.7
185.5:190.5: 33.7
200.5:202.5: 36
